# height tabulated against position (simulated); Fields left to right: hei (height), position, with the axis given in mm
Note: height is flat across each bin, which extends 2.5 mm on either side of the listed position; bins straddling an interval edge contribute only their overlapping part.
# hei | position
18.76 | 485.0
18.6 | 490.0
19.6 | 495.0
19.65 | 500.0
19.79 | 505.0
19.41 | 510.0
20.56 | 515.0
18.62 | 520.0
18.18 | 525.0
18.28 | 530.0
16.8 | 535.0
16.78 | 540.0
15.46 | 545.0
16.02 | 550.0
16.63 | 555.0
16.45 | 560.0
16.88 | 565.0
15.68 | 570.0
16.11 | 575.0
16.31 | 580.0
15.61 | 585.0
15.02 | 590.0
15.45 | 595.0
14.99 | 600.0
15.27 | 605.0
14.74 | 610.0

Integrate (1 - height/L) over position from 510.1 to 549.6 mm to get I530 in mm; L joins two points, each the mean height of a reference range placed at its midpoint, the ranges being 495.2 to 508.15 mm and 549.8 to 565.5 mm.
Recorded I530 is 0.7 mm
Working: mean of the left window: 19.7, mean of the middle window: 17.8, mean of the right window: 16.5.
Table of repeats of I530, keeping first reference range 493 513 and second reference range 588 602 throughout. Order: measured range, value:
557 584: 0.15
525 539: 0.51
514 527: -0.13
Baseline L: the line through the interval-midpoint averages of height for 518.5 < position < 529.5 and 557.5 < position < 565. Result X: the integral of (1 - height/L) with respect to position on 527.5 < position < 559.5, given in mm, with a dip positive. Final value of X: 1.4 mm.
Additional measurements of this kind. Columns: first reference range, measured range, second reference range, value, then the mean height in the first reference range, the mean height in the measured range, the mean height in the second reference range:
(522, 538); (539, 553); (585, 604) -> 0.90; 17.8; 16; 15.2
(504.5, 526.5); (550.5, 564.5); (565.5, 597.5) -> 0.44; 19.3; 16.5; 15.8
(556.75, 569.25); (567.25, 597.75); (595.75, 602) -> 0.11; 16.5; 15.7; 15.1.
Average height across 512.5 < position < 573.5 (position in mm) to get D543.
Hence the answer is 17.2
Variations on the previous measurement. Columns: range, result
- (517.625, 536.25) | 18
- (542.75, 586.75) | 16.1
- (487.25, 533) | 19.2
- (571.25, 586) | 16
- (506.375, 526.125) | 19.3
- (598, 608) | 15.1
